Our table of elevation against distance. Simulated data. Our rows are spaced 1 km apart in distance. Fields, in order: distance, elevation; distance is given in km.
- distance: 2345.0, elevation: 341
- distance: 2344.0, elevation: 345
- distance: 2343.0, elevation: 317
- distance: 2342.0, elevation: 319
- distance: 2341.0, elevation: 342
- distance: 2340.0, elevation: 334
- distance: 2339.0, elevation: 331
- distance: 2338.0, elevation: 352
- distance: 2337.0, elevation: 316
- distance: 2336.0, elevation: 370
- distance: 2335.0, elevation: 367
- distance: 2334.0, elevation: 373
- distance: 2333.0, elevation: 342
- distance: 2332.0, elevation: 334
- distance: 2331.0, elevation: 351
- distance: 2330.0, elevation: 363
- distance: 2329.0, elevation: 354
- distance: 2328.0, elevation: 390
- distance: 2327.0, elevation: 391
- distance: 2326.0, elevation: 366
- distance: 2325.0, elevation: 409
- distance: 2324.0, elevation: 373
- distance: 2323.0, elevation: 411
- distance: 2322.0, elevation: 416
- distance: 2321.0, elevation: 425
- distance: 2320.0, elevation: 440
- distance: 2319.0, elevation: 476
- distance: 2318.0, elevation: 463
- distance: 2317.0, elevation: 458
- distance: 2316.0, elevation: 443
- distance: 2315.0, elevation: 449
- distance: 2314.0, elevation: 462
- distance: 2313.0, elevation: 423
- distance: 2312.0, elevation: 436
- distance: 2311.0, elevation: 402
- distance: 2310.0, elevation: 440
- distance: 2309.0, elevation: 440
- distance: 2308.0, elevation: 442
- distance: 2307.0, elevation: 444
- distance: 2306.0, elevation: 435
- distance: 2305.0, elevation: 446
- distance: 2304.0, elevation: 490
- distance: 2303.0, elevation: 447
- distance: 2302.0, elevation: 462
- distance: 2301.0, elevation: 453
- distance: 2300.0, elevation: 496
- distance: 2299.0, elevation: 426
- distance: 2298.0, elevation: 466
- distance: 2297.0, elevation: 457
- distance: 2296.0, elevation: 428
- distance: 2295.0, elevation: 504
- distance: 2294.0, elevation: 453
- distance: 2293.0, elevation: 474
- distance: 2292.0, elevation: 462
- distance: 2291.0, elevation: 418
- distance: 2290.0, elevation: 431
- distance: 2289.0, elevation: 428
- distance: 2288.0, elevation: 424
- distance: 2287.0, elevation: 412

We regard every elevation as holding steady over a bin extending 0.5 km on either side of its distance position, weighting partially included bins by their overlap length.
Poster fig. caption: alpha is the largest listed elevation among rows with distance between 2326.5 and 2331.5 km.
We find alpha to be 391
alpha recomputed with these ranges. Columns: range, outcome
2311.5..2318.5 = 463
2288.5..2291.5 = 431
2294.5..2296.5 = 504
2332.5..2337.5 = 373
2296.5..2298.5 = 466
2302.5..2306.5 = 490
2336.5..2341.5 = 352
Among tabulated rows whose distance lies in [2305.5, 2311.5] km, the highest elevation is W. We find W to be 444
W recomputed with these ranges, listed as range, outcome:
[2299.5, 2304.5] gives 496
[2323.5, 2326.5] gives 409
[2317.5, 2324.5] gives 476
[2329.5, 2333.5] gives 363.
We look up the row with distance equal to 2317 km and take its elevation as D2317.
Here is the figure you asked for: 458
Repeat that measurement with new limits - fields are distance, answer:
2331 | 351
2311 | 402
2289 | 428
